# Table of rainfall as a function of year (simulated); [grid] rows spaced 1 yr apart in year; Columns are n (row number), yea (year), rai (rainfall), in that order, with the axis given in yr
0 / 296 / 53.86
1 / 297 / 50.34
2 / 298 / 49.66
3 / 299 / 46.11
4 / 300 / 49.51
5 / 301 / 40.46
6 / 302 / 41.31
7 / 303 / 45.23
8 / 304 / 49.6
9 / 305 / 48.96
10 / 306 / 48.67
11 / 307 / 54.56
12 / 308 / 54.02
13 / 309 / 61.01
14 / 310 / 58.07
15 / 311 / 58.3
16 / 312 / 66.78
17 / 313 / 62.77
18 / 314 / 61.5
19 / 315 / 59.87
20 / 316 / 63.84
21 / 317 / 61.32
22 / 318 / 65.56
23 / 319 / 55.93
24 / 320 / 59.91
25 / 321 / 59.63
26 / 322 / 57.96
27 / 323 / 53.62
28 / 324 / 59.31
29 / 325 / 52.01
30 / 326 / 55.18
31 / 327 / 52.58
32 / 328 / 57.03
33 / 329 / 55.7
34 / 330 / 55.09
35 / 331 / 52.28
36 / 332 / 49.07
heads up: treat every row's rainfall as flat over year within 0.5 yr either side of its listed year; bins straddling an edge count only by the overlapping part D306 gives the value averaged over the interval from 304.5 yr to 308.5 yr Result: 51.6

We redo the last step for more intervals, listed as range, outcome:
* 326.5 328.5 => 54.8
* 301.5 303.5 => 43.3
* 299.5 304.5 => 45.2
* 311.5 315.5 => 62.7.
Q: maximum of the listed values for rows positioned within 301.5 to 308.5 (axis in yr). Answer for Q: 54.56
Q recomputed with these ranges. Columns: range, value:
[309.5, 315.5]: 66.78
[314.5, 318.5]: 65.56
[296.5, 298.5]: 50.34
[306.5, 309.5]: 61.01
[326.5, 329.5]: 57.03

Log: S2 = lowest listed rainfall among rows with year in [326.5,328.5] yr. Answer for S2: 52.58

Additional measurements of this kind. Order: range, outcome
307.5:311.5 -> 54.02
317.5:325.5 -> 52.01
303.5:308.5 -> 48.67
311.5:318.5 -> 59.87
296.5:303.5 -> 40.46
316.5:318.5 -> 61.32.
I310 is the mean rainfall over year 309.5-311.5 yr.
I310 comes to 58.2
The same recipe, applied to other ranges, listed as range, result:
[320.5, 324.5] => 57.6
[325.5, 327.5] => 53.9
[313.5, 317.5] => 61.6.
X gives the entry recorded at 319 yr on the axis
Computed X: 55.93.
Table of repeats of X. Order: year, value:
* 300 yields 49.51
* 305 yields 48.96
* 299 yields 46.11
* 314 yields 61.5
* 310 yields 58.07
